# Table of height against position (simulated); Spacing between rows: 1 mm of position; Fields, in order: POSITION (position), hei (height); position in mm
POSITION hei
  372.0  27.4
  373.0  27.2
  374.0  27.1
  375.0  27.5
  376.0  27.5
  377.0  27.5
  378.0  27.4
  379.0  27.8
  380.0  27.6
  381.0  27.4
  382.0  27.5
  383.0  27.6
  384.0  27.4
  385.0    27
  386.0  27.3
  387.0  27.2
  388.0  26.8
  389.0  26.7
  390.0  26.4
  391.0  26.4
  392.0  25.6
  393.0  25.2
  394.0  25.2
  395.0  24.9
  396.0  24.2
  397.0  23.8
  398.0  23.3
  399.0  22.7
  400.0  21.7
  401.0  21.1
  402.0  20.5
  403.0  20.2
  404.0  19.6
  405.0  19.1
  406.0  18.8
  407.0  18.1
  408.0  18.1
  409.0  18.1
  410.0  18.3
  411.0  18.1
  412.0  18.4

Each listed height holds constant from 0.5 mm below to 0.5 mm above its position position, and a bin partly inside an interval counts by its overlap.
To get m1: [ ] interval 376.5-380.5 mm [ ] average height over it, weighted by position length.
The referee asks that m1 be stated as 27.6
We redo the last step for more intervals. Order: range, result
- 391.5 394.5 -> 25.3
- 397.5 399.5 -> 23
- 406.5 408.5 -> 18.1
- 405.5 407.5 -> 18.5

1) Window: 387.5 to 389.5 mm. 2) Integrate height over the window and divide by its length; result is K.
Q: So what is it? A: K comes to 26.8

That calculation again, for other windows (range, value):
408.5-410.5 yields 18.2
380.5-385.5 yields 27.4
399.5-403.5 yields 20.9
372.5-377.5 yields 27.4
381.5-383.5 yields 27.6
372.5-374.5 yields 27.1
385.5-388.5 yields 27.1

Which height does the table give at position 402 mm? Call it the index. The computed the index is 20.5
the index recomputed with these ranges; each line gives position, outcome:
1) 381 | 27.4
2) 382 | 27.5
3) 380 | 27.6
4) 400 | 21.7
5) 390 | 26.4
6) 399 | 22.7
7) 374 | 27.1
